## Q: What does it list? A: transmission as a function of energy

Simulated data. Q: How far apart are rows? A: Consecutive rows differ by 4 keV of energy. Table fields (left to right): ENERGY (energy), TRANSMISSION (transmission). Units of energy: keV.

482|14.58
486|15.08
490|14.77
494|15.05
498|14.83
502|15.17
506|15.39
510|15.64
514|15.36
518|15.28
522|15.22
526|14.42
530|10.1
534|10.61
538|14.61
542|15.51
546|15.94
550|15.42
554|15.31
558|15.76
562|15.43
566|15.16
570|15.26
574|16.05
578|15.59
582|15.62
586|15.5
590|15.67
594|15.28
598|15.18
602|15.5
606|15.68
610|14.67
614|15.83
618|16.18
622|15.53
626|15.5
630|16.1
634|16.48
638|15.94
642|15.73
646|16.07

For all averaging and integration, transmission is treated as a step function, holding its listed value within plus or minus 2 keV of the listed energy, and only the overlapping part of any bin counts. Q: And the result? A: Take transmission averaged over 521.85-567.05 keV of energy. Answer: 14.4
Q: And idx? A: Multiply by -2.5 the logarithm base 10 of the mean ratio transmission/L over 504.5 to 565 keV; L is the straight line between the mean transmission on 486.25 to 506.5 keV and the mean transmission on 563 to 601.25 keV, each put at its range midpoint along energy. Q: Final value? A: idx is 0.04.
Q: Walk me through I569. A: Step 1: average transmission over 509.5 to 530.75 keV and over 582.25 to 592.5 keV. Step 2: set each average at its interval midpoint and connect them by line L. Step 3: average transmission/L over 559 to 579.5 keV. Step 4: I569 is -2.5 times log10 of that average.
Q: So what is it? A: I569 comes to -0.02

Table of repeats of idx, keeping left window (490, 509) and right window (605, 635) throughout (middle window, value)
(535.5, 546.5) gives 0.02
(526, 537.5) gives 0.30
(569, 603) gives 0.00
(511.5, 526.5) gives 0.00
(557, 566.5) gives 0.00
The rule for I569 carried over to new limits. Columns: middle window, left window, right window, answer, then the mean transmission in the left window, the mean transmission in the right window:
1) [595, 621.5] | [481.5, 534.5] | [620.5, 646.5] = 0.01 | 14.5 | 15.9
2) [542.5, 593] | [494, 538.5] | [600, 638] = -0.04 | 14.3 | 15.7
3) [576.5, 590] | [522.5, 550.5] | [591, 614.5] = -0.05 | 13.8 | 15.3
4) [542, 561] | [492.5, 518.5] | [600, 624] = -0.01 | 15.2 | 15.6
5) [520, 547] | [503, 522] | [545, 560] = 0.13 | 15.4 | 15.6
